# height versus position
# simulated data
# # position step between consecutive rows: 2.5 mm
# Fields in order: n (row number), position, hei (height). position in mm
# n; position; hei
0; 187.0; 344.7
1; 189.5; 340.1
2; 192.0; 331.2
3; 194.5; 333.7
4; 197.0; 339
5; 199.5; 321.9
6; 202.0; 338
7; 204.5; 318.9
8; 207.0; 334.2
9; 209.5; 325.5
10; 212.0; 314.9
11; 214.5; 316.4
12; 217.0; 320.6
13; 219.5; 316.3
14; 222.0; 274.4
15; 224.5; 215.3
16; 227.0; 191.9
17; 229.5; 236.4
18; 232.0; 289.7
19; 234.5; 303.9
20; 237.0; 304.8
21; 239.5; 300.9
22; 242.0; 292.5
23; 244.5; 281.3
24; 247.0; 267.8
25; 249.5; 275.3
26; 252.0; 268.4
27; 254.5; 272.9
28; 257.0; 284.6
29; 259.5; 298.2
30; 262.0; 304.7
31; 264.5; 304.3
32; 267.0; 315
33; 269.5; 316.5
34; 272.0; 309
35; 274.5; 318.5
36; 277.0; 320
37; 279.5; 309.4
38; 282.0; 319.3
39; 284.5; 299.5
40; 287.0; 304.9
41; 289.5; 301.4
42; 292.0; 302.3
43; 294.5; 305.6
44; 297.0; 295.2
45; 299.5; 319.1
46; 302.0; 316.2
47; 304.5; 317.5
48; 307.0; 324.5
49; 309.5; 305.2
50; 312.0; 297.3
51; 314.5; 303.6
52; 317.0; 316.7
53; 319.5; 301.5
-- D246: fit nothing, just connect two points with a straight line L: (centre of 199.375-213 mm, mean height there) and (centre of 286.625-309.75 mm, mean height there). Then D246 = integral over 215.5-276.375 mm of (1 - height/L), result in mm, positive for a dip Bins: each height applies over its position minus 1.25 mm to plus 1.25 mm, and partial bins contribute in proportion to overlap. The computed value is 6.2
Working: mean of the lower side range 326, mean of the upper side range 310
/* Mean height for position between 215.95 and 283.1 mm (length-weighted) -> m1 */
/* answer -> 289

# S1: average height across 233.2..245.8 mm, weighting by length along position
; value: 297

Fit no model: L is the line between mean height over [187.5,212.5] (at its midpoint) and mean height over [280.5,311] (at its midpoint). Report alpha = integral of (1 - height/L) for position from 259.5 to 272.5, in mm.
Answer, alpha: 0.3 mm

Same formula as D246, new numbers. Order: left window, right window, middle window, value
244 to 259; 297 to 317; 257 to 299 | -2.1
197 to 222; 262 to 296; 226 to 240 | 2.0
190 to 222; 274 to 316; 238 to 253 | 1.7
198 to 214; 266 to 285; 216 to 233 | 3.2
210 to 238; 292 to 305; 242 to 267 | 0.6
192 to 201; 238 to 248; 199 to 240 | 2.0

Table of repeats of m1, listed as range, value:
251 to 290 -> 303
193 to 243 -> 300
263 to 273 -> 311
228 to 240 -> 284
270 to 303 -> 309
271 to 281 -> 314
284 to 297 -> 302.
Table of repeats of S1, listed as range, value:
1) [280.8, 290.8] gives 306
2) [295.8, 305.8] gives 312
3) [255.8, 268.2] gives 301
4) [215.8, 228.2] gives 264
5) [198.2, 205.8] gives 326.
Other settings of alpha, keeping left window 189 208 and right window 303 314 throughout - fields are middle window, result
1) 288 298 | 0.39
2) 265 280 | 0.15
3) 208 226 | 1.74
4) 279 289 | 0.25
